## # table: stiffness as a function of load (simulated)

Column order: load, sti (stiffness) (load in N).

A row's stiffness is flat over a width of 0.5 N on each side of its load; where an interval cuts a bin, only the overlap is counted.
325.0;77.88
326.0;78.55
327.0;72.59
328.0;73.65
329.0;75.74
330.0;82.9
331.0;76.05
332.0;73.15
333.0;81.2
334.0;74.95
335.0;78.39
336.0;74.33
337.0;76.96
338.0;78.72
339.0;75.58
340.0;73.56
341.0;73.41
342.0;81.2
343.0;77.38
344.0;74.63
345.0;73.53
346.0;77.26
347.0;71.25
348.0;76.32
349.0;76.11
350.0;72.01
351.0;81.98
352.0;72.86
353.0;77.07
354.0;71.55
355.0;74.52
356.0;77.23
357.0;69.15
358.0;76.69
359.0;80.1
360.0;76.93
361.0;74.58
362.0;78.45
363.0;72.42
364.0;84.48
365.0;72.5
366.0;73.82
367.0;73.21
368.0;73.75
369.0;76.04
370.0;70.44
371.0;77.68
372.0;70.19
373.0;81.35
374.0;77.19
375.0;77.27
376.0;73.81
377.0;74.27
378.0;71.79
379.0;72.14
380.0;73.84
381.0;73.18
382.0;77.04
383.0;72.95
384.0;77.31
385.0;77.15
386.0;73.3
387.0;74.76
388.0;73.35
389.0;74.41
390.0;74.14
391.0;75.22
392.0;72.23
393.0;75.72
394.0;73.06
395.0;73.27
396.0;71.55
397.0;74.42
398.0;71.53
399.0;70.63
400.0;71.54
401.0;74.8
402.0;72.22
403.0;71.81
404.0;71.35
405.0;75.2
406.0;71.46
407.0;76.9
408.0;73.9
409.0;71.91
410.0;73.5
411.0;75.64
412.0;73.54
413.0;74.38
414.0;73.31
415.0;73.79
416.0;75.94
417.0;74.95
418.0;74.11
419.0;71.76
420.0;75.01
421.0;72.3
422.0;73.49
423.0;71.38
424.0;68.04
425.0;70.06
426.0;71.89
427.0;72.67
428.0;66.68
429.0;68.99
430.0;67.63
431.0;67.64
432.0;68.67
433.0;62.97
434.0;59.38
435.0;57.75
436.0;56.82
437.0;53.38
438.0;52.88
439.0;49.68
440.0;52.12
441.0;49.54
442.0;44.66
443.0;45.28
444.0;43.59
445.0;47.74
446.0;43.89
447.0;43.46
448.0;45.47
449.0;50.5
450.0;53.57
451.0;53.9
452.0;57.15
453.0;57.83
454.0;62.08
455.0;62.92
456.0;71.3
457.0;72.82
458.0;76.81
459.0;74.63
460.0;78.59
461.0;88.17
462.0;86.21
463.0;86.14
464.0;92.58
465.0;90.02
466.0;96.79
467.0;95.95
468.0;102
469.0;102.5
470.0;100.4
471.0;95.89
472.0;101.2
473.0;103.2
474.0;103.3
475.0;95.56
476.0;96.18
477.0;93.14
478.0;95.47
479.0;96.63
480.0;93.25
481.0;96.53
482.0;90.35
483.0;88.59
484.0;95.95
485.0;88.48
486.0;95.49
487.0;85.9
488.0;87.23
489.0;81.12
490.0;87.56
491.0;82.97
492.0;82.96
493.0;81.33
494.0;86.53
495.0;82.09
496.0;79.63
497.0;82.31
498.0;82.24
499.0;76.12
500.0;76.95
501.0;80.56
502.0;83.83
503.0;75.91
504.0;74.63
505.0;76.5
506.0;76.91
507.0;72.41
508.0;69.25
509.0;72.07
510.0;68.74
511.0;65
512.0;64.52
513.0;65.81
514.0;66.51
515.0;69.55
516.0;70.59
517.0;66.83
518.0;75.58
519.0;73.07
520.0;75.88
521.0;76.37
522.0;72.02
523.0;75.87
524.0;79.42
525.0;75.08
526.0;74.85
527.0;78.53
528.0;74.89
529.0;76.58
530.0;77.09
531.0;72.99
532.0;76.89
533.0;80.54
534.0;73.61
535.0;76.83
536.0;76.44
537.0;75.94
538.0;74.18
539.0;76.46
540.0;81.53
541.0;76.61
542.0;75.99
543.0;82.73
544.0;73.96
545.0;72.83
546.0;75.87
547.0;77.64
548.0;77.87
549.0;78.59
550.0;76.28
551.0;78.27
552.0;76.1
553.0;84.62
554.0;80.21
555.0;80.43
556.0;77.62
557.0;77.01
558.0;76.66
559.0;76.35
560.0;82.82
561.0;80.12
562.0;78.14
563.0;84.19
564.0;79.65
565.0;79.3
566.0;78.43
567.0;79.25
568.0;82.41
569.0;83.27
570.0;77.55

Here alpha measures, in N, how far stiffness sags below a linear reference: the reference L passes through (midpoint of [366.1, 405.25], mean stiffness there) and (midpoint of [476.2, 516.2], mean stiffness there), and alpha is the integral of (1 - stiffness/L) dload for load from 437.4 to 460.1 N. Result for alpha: 6.5 N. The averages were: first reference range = 74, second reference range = 81.2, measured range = 55.7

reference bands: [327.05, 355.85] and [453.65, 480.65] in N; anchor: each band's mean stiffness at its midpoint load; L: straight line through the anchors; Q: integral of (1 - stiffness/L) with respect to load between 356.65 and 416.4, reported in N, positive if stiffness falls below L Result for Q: 4.8 N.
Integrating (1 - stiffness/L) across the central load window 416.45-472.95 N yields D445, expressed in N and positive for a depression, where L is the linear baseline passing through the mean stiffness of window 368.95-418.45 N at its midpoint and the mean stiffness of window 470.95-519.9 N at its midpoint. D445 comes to 6.71 N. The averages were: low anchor 74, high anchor 82.5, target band 69.1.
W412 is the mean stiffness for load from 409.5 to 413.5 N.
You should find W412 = 74.3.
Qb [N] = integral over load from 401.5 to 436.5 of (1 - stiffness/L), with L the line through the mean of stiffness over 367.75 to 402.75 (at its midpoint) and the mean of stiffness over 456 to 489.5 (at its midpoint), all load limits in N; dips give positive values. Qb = 4.3 N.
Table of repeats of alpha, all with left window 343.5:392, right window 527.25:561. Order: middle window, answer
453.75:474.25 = -3.1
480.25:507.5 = -2.4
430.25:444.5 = 4.0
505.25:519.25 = 1.3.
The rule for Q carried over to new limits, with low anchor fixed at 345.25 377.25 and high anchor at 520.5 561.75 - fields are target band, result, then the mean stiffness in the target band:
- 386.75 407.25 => 0.7 N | 73.3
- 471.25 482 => -2.9 N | 97.1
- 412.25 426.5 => 0.6 N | 72.9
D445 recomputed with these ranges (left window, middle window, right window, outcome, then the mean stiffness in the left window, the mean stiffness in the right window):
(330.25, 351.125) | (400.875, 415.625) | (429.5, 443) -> -2.6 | 76.1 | 56.7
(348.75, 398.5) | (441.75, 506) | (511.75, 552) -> -4.2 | 74.8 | 75.1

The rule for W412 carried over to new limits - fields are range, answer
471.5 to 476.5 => 99.9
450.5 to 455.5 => 58.8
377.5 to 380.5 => 72.6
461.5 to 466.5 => 90.3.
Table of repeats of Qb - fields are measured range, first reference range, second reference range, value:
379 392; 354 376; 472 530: 0.3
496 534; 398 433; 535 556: 0.9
